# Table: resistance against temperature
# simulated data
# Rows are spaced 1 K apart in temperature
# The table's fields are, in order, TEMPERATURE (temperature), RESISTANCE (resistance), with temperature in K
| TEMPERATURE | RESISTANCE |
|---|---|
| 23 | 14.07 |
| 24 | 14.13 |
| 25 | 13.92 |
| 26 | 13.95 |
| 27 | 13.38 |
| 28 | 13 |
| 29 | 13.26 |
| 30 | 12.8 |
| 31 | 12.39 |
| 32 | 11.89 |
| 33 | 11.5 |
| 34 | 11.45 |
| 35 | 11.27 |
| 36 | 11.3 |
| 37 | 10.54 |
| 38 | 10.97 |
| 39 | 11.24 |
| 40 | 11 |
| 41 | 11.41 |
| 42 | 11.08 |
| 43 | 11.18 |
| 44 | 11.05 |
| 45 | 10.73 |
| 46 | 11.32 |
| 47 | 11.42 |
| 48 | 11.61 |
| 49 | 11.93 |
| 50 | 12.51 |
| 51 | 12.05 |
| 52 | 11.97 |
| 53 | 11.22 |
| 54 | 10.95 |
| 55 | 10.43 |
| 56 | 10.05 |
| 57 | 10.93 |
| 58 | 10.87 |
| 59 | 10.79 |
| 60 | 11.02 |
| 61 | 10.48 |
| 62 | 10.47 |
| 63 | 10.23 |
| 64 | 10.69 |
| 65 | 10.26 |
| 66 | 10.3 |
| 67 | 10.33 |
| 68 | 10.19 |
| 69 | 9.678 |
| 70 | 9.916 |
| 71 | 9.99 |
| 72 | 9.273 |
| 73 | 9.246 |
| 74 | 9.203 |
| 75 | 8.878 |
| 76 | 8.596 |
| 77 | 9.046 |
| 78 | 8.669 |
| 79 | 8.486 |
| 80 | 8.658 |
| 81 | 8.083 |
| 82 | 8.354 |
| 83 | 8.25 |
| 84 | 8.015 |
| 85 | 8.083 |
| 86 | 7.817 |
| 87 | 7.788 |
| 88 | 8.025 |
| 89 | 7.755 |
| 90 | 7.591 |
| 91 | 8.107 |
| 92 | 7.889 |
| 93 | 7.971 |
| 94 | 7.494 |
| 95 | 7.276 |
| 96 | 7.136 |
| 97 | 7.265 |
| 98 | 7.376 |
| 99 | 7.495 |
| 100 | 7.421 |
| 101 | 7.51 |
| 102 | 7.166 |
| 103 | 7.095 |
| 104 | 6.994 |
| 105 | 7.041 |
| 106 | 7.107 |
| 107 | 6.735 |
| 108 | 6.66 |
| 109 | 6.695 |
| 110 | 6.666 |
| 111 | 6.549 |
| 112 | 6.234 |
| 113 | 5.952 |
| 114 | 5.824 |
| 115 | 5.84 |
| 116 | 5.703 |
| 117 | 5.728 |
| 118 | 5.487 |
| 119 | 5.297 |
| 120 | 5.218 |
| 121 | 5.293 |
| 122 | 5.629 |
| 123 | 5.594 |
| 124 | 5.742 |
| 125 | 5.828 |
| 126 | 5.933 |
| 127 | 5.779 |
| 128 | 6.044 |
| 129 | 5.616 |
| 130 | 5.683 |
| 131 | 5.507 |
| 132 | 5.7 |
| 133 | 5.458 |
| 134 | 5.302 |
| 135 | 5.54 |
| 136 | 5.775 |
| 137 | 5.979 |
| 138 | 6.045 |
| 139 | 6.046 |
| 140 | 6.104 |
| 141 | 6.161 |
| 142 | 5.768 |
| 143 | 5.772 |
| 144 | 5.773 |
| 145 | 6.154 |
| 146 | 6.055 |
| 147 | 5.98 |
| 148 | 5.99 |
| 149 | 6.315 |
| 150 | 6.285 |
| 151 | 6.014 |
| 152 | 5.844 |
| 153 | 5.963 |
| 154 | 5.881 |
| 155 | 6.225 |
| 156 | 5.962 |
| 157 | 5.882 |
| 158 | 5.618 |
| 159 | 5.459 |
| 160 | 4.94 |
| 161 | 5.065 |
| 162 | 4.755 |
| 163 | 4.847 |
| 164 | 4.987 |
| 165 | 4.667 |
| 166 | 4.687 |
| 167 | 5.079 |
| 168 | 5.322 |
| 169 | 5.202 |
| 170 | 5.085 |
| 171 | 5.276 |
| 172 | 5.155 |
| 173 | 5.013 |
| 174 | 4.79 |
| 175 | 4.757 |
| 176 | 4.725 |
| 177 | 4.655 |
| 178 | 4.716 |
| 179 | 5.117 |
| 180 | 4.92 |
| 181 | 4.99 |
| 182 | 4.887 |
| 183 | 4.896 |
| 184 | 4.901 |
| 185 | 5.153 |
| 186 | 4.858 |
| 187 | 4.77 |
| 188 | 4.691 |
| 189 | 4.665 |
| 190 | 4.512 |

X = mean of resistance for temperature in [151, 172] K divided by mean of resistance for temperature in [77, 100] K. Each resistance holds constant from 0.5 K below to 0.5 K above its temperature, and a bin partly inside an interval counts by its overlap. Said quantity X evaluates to 0.7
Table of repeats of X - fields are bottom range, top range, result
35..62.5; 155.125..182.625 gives 0.46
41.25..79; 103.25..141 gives 0.57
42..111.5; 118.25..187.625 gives 0.60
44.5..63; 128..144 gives 0.52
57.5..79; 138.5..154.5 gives 0.61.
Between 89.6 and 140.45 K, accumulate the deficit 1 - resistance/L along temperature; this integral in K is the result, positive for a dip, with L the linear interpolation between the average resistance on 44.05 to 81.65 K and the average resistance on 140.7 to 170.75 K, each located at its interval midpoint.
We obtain 8.5 K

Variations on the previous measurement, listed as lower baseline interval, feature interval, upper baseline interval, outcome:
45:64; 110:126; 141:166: 3.9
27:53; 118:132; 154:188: 3.3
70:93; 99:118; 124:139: 1.1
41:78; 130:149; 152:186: 2.1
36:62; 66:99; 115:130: 0.7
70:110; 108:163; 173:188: 4.7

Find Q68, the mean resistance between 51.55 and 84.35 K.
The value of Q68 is 9.81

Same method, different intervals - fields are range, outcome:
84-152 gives 6.44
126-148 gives 5.83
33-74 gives 10.8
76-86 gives 8.39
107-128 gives 5.91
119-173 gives 5.61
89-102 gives 7.54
